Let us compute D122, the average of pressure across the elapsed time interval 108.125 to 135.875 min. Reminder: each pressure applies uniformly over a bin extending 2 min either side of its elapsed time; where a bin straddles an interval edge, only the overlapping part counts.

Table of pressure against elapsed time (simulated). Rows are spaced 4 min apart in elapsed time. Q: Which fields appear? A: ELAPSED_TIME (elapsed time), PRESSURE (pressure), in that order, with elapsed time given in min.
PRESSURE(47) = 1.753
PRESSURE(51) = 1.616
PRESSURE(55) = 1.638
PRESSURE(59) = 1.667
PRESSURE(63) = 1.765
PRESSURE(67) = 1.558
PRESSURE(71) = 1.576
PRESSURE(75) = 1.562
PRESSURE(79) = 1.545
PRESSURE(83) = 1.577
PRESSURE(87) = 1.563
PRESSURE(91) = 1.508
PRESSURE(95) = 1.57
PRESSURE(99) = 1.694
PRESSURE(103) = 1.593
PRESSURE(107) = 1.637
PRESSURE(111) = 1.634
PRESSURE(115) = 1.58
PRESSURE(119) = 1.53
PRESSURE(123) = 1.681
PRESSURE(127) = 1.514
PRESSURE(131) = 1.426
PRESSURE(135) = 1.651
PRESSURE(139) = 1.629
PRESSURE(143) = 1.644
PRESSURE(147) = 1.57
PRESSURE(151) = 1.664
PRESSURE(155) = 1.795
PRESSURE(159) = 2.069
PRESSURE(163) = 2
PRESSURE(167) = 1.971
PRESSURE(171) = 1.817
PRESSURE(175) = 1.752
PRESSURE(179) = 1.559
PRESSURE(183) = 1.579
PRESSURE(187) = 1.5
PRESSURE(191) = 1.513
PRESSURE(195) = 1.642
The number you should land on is 1.57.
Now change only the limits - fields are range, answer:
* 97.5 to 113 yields 1.64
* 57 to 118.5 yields 1.6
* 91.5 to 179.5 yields 1.68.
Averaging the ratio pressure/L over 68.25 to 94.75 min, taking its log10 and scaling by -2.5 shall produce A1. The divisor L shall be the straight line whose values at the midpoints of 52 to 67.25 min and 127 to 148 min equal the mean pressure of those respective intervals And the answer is 0.06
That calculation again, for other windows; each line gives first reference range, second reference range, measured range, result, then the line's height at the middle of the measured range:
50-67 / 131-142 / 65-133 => 0.04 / 1.63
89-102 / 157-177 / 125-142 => 0.14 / 1.77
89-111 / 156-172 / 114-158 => 0.12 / 1.81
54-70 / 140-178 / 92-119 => 0.07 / 1.72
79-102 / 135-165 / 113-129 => 0.06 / 1.67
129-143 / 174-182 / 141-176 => -0.13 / 1.61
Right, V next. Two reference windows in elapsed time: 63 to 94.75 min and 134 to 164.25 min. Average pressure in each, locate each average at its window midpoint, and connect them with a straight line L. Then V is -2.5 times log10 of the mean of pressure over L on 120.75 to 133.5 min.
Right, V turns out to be 0.10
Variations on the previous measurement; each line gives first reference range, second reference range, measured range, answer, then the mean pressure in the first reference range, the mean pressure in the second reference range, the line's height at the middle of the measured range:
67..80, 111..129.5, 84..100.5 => -0.01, 1.56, 1.58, 1.57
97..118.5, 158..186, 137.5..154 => 0.06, 1.62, 1.8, 1.73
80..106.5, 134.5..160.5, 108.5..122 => 0.03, 1.59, 1.71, 1.64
